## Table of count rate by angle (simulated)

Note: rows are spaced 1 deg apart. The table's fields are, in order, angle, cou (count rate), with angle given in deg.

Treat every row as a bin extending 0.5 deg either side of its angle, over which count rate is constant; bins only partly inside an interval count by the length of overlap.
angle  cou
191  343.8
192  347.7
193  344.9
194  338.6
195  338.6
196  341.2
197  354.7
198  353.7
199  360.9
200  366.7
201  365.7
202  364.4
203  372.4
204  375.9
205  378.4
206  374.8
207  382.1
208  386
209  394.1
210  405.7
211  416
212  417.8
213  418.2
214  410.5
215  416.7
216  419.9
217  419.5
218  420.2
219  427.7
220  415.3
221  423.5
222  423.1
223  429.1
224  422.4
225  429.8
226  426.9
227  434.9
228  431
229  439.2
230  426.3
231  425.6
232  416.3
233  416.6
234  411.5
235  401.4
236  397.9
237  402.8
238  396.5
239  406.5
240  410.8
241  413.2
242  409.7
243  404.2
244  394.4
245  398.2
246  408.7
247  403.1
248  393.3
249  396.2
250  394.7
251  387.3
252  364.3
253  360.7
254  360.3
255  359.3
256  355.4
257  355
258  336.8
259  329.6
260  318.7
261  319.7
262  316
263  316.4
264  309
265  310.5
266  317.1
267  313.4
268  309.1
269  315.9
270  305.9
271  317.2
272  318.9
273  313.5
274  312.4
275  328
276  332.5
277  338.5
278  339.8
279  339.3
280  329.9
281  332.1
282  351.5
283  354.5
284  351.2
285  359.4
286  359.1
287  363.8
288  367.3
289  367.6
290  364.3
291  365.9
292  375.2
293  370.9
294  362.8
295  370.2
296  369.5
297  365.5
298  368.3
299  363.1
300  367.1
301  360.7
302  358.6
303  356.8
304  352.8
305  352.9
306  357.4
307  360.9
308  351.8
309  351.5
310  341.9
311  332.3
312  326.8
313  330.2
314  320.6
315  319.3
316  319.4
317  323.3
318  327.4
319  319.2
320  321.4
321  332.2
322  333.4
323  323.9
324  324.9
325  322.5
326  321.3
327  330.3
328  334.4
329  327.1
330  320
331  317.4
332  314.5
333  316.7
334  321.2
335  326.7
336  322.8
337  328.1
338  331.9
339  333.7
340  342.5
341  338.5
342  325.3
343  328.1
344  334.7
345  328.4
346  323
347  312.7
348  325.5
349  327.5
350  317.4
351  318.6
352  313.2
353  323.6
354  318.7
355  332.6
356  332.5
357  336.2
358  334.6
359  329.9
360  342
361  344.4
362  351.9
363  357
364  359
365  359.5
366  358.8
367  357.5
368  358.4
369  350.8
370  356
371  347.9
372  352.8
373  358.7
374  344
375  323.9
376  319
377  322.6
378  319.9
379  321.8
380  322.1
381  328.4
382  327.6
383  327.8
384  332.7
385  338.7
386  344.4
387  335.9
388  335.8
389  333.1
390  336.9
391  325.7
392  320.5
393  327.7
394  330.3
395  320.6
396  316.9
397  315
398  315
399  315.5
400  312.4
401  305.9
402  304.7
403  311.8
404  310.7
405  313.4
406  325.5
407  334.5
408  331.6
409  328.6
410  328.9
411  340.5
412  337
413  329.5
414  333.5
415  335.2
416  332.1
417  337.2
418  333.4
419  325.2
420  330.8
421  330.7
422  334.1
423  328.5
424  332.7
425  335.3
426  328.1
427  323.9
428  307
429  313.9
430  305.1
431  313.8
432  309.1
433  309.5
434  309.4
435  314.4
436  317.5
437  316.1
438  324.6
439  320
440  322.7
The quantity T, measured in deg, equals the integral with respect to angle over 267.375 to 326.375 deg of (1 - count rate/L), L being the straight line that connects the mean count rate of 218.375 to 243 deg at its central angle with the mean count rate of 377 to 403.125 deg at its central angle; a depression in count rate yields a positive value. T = 5.7 deg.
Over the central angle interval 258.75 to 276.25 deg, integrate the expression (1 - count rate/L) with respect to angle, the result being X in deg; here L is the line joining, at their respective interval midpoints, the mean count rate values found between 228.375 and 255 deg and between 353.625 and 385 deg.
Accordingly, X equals 3.2 deg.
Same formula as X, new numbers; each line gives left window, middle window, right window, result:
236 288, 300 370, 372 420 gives 1.04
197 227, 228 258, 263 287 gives -2.53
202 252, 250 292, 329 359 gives 4.17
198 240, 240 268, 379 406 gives 2.07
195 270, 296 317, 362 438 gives 0.72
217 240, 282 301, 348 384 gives 0.85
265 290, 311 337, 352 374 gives 1.25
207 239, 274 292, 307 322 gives 0.53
